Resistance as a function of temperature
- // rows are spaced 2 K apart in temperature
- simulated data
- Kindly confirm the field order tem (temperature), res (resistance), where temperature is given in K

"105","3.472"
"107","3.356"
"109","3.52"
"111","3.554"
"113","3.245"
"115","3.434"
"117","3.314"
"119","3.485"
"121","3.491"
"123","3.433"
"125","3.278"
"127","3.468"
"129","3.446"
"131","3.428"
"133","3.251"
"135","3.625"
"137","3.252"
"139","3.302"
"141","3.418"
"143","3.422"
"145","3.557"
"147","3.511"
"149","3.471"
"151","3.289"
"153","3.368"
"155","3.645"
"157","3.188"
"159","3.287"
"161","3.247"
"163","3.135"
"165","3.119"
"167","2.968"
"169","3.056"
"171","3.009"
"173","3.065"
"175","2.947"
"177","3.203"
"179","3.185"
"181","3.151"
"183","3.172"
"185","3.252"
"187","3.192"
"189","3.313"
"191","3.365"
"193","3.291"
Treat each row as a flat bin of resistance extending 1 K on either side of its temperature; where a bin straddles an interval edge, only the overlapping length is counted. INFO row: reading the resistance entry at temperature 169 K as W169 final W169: 3.056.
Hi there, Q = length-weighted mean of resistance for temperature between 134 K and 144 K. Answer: 3.4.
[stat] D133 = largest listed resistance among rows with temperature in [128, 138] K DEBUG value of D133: 3.625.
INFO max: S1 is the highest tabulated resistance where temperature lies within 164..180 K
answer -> 3.203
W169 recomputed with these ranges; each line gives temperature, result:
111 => 3.554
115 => 3.434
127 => 3.468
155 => 3.645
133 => 3.251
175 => 2.947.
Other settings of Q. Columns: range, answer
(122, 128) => 3.39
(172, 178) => 3.07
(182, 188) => 3.21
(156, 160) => 3.24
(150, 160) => 3.36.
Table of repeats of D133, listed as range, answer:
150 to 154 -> 3.368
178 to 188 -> 3.252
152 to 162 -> 3.645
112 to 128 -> 3.491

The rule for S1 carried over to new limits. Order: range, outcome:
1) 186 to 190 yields 3.313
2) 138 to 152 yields 3.557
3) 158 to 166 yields 3.287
